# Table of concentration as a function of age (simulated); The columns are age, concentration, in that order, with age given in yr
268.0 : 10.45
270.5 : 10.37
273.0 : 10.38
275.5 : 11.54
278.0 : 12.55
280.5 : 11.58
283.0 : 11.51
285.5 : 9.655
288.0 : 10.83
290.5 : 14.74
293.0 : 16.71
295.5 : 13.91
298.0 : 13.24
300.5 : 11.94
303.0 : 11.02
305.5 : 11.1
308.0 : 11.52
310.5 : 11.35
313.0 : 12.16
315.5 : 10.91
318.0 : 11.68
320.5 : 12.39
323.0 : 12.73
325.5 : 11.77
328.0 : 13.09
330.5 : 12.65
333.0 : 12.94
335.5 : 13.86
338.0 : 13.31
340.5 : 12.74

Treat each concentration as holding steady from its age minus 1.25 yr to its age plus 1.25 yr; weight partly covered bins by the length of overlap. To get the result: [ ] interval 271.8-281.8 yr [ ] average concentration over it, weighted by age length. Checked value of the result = 11.5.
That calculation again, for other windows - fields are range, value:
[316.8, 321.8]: 12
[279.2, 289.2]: 10.9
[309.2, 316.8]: 11.5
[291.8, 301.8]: 13.9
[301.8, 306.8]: 11.1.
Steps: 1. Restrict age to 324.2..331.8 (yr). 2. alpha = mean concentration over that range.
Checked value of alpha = 12.5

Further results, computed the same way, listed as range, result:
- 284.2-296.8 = 13.2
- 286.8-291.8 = 12.8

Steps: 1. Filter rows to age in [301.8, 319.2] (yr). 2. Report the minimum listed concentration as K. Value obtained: 10.91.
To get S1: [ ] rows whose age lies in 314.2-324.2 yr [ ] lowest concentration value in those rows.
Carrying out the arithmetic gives 10.91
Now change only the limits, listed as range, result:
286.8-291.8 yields 10.83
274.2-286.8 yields 9.655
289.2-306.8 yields 11.02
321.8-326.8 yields 11.77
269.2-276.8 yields 10.37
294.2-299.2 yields 13.24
